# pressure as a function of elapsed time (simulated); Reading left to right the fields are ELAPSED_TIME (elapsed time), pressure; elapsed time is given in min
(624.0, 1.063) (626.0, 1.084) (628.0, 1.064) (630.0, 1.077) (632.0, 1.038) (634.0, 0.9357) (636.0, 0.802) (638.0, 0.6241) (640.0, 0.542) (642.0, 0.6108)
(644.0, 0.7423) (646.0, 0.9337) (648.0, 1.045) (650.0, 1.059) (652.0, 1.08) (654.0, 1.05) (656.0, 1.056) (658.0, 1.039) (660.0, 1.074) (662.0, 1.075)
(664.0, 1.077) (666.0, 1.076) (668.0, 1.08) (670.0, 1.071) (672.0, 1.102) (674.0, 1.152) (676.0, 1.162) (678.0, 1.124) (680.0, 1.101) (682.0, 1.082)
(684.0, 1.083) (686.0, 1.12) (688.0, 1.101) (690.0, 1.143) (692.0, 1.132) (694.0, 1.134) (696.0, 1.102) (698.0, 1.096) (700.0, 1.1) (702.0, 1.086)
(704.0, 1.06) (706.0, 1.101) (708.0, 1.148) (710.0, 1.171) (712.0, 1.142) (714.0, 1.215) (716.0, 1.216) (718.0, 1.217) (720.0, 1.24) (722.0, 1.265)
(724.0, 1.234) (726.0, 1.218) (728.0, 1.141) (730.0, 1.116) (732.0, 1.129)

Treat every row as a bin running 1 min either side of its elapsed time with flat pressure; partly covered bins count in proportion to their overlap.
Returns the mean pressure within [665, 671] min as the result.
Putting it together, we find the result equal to 1.08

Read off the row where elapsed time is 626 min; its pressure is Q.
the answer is 1.084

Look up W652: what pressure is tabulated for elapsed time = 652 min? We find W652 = 1.08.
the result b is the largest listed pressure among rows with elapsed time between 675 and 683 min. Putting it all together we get 1.162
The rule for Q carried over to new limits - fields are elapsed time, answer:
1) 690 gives 1.143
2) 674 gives 1.152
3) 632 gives 1.038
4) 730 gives 1.116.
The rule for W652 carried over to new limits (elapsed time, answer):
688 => 1.101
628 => 1.064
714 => 1.215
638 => 0.6241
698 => 1.096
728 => 1.141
